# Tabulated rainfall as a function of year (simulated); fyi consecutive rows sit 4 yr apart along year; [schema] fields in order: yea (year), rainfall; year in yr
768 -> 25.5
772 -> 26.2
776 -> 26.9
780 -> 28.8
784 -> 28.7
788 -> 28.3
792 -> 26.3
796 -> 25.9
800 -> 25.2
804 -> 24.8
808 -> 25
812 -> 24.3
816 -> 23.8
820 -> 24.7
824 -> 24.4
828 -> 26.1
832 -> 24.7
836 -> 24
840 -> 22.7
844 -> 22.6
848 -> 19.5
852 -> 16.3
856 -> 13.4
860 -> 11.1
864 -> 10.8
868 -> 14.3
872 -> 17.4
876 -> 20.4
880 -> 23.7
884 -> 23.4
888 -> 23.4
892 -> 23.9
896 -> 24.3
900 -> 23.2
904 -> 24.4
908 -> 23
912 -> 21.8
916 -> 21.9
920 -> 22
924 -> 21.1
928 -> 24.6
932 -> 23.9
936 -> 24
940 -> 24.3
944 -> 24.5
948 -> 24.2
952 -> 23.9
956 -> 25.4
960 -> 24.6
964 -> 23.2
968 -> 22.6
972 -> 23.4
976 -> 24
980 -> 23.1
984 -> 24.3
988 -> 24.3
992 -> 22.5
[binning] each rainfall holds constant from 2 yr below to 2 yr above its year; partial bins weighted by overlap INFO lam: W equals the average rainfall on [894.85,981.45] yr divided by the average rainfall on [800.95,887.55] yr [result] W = 1.12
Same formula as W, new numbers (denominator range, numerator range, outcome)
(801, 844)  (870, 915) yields 0.93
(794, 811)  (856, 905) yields 0.78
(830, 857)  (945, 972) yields 1.16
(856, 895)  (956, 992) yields 1.28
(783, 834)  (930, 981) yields 0.94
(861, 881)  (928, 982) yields 1.44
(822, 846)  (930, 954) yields 1.00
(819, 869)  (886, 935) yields 1.18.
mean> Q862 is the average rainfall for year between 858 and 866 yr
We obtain 10.9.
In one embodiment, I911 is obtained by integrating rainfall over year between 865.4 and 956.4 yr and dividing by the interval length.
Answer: 22.6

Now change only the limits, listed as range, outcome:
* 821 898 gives 20.4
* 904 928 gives 22.4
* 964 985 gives 23.4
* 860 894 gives 19.2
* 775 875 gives 22.3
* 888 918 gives 23.2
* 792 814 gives 25.2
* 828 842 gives 24.1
